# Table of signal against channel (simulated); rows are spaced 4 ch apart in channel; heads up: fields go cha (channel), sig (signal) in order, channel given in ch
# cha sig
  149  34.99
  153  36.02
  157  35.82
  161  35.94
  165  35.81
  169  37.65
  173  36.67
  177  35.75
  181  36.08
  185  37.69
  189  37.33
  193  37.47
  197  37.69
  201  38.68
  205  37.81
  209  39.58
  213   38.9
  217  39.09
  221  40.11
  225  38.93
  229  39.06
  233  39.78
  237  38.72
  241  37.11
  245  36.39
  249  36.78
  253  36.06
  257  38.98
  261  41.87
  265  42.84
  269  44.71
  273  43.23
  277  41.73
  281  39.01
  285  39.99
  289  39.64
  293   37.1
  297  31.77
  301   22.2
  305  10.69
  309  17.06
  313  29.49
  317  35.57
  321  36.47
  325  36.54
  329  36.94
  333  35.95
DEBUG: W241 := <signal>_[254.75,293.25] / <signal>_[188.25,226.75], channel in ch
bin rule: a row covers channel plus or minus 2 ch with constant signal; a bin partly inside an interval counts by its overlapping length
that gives 1.06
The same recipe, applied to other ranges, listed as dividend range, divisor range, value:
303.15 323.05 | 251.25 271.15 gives 0.63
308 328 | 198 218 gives 0.83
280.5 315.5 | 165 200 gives 0.79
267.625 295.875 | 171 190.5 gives 1.10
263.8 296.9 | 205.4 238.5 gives 1.03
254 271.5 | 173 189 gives 1.14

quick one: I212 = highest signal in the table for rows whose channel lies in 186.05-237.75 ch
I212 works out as 40.11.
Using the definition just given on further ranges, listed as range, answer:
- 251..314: 44.71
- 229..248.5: 39.78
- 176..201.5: 38.68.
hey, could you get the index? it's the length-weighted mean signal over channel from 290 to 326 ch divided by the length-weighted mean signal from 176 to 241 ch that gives 0.75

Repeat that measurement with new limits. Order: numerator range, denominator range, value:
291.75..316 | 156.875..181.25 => 0.68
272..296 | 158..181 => 1.09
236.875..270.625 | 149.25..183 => 1.09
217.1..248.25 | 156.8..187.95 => 1.06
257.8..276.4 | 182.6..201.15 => 1.14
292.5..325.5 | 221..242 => 0.71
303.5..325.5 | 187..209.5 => 0.72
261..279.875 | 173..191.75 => 1.17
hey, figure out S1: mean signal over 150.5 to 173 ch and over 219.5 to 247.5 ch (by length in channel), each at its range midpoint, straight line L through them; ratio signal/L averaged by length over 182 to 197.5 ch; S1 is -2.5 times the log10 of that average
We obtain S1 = -0.01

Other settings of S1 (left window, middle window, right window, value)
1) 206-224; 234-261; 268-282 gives 0.09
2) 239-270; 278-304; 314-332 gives 0.10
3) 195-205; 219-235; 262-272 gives 0.02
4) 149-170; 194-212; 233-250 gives -0.04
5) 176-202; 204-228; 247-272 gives -0.02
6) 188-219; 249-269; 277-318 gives -0.19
